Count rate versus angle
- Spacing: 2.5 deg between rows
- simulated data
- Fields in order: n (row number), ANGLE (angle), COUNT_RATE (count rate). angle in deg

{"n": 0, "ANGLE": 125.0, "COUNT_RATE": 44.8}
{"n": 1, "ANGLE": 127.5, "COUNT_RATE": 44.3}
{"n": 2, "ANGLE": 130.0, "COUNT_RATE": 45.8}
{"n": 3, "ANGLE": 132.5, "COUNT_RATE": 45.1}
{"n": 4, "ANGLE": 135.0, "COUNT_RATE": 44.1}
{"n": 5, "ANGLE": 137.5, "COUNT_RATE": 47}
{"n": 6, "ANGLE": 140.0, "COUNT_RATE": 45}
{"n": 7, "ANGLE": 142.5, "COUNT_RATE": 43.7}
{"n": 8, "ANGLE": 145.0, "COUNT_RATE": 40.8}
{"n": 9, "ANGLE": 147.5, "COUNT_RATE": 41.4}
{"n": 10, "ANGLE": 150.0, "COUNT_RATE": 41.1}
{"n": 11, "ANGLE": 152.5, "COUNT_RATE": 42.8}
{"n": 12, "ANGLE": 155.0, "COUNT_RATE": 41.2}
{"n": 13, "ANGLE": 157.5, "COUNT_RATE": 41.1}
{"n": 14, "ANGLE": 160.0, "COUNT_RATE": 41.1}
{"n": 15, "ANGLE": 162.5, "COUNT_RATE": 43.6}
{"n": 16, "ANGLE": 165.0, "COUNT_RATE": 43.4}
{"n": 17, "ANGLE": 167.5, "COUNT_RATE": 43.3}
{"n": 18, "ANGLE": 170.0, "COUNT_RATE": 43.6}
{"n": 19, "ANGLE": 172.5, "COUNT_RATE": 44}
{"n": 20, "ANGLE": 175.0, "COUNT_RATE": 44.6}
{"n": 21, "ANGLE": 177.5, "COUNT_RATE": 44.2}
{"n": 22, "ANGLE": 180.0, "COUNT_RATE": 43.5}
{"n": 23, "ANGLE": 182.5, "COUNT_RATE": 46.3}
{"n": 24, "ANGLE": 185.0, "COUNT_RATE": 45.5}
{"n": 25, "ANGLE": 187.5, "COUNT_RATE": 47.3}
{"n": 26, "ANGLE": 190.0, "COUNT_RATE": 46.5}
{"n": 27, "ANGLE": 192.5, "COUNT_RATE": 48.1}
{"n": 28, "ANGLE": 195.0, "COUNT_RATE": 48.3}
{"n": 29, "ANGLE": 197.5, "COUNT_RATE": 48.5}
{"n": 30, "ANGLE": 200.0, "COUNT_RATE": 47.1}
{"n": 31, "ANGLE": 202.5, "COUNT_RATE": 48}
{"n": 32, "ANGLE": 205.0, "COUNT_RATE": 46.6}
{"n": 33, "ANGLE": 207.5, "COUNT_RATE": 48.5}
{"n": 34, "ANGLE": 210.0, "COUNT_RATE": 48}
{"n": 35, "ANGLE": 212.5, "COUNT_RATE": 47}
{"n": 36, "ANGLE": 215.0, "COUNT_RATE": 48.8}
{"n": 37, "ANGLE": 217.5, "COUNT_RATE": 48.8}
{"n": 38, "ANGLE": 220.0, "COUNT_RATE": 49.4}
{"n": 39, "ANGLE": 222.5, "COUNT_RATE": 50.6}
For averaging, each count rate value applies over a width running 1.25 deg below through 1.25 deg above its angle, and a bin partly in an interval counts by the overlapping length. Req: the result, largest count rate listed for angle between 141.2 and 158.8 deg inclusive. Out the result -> 43.7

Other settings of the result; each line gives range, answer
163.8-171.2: 43.6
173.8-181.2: 44.6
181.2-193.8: 48.1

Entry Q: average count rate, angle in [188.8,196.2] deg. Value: 47.6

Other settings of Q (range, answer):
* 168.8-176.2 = 44.1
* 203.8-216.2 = 47.8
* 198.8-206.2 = 47.2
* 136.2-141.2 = 46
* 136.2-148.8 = 43.6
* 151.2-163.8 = 42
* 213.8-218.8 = 48.8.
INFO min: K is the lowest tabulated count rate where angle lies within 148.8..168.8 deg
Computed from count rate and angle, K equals 41.1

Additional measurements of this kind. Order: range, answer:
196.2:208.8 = 46.6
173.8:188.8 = 43.5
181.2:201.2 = 45.5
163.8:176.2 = 43.3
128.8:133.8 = 45.1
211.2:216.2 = 47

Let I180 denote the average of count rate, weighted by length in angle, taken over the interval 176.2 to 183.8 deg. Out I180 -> 44.7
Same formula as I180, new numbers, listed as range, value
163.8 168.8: 43.4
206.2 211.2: 48.2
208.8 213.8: 47.5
